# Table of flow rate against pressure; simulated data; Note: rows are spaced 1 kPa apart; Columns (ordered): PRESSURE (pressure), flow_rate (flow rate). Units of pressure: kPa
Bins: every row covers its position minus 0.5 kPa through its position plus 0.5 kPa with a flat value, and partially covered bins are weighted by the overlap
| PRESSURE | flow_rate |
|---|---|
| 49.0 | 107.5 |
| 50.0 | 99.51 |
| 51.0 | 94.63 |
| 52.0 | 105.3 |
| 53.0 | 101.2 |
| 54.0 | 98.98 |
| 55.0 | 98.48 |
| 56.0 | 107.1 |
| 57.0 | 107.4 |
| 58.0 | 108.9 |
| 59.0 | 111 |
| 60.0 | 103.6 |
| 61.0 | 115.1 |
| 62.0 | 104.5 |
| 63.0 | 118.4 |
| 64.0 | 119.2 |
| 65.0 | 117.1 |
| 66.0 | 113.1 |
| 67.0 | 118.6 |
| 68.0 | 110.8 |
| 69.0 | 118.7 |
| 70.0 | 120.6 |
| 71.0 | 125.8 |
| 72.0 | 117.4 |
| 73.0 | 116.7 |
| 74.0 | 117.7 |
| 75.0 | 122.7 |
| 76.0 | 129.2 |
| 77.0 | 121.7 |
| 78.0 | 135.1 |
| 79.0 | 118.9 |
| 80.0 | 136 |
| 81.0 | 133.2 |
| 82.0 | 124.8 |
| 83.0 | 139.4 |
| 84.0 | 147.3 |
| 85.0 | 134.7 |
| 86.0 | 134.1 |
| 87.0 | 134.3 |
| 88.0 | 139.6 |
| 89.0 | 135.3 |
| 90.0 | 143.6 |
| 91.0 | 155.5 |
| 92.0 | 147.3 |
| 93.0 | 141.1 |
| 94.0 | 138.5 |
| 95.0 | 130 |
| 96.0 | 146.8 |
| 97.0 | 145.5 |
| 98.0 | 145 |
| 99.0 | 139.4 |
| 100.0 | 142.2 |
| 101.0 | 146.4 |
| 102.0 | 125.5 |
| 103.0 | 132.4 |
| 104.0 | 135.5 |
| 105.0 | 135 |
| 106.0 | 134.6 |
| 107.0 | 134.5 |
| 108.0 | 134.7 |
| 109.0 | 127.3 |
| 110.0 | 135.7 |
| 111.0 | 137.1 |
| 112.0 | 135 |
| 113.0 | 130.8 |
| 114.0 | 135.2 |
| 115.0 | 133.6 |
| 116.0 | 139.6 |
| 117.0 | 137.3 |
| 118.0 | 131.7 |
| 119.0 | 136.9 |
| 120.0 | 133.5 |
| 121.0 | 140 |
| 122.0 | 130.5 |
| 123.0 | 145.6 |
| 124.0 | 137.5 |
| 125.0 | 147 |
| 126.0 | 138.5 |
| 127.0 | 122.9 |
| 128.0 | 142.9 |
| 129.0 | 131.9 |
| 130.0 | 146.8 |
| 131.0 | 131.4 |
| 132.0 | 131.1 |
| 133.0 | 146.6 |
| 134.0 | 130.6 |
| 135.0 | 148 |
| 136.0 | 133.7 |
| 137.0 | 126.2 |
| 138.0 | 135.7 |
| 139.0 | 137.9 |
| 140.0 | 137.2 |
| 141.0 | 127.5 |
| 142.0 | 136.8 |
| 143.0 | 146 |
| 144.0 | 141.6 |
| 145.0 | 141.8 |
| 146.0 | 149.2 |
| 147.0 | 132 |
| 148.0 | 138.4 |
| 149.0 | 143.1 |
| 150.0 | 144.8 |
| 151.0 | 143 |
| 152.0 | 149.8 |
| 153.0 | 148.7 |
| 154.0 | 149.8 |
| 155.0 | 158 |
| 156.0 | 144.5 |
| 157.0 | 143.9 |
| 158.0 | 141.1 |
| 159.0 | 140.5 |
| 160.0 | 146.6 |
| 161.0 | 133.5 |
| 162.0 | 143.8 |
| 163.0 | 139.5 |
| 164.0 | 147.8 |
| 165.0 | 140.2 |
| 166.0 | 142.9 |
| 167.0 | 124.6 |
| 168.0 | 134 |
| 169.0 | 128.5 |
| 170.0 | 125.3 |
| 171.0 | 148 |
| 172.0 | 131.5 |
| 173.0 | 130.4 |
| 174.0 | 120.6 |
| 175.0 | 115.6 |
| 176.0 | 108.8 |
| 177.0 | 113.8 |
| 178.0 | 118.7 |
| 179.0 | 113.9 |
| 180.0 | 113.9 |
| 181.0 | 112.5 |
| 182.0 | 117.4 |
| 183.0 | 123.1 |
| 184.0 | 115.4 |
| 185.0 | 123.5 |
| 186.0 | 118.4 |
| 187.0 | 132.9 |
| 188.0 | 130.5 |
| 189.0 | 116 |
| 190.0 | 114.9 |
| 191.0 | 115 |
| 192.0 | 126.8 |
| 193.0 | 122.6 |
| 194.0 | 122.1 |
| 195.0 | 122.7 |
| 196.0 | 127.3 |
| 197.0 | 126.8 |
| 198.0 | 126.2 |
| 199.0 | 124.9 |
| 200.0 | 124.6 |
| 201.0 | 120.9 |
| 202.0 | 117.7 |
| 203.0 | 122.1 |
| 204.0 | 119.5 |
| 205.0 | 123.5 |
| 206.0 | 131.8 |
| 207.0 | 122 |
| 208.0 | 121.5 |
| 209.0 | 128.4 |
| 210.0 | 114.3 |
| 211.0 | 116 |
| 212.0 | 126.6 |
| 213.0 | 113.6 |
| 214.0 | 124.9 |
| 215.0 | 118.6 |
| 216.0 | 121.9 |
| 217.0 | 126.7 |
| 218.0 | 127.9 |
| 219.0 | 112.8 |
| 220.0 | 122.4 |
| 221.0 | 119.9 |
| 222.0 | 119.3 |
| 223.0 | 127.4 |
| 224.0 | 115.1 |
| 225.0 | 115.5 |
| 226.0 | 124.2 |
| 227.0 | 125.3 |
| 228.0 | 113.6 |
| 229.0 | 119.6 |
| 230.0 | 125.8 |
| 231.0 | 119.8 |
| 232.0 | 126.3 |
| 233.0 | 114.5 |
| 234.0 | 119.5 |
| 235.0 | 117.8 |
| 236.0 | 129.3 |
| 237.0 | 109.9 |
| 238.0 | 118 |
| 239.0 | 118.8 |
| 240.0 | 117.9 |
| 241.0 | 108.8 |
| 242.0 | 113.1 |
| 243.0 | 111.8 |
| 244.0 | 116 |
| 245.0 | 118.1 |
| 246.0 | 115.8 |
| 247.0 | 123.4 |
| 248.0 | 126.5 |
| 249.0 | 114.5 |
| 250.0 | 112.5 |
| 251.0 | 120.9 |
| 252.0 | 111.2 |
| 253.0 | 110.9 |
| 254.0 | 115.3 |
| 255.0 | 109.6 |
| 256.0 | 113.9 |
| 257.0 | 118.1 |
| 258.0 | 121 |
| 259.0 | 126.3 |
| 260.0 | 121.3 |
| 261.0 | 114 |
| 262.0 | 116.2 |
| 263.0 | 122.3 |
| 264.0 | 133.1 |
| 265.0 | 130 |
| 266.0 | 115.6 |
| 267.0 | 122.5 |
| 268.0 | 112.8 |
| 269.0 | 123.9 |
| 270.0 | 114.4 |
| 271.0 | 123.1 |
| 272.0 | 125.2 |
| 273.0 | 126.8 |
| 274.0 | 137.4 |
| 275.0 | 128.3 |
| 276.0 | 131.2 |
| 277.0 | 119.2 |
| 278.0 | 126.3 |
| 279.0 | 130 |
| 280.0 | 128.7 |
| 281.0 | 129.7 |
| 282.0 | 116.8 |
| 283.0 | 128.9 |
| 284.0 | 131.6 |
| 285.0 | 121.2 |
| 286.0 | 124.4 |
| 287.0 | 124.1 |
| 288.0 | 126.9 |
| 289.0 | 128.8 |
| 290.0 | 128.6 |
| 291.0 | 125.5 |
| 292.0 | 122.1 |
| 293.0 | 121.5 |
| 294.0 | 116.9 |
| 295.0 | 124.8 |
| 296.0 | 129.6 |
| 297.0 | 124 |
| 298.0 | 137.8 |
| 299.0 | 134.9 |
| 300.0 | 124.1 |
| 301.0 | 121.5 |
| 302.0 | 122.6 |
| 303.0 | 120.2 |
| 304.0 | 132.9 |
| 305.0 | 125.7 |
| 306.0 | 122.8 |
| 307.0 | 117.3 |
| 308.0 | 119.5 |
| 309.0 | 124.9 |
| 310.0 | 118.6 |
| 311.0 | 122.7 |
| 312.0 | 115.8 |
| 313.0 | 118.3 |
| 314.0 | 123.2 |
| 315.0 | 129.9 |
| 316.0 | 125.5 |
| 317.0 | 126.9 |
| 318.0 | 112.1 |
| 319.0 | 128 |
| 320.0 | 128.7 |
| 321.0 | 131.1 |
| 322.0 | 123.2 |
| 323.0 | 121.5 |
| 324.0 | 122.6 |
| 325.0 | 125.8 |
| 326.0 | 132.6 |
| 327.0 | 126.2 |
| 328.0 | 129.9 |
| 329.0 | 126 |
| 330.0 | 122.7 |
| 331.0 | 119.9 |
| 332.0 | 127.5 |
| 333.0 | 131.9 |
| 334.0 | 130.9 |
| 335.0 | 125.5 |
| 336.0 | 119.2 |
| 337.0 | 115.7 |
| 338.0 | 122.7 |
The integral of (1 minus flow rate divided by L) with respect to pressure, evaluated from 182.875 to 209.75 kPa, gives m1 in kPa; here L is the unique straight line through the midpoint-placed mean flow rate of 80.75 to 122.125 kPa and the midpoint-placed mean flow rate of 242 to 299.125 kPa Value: 1.2 kPa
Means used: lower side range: 137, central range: 123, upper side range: 122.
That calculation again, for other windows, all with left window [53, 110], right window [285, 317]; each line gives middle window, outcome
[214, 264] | 2.6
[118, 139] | -1.7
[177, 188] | 0.6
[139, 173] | -3.8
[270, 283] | -0.2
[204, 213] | 0.2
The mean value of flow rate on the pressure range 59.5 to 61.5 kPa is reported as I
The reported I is 109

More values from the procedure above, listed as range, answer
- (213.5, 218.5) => 124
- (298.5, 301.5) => 127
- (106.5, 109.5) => 132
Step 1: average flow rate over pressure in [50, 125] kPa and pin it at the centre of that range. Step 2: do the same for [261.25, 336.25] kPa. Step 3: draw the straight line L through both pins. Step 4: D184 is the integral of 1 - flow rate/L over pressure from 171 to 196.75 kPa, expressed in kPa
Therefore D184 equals 1.1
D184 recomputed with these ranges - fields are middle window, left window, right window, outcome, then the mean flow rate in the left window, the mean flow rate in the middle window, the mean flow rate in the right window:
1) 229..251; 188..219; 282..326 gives 0.9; 122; 118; 125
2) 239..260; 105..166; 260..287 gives 1.7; 139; 116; 124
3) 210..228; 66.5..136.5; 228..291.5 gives 0.6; 134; 121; 121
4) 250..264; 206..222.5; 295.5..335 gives 0.6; 121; 117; 125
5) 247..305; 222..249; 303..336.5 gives -0.8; 119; 123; 124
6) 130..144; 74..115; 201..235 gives -0.6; 136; 137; 121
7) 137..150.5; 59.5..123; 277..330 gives -1.0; 131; 139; 125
